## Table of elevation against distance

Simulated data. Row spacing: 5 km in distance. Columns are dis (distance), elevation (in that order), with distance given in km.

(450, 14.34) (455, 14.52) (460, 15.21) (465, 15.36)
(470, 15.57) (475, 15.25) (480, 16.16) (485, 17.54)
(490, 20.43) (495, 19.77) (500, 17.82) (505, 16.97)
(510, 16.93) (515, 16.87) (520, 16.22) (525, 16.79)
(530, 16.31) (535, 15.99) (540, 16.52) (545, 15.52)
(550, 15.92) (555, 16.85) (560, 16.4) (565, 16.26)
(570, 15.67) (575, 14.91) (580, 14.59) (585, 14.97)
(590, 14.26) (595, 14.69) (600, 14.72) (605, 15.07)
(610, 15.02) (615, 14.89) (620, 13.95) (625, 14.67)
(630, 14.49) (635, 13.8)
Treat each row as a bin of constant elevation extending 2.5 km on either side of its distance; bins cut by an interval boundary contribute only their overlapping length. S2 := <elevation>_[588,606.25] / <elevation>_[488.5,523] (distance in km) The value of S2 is 0.8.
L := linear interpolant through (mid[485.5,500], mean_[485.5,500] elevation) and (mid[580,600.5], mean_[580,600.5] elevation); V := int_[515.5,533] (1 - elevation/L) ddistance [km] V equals 1.3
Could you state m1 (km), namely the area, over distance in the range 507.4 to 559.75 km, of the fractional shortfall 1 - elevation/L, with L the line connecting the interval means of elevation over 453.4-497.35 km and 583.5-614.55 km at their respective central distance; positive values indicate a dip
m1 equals -2.0 km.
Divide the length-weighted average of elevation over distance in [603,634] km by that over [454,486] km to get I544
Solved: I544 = 0.94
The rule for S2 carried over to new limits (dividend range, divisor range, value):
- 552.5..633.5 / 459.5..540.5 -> 0.89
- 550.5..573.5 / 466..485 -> 1.02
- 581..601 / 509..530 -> 0.88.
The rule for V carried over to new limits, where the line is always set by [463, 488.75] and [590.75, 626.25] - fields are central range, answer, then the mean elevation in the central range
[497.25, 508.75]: -1.09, 17.4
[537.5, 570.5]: -1.90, 16.2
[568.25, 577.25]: -0.10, 15.3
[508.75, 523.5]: -0.85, 16.7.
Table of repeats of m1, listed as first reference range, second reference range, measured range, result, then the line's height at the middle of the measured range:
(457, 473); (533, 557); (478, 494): -2.78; 15.6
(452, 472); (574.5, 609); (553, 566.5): -1.52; 14.8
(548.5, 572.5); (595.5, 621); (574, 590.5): 0.90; 15.6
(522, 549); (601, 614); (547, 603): 0.59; 15.5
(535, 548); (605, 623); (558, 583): -0.09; 15.5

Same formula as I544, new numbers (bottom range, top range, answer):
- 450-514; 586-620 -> 0.88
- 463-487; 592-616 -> 0.93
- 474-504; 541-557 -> 0.90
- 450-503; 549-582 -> 0.95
